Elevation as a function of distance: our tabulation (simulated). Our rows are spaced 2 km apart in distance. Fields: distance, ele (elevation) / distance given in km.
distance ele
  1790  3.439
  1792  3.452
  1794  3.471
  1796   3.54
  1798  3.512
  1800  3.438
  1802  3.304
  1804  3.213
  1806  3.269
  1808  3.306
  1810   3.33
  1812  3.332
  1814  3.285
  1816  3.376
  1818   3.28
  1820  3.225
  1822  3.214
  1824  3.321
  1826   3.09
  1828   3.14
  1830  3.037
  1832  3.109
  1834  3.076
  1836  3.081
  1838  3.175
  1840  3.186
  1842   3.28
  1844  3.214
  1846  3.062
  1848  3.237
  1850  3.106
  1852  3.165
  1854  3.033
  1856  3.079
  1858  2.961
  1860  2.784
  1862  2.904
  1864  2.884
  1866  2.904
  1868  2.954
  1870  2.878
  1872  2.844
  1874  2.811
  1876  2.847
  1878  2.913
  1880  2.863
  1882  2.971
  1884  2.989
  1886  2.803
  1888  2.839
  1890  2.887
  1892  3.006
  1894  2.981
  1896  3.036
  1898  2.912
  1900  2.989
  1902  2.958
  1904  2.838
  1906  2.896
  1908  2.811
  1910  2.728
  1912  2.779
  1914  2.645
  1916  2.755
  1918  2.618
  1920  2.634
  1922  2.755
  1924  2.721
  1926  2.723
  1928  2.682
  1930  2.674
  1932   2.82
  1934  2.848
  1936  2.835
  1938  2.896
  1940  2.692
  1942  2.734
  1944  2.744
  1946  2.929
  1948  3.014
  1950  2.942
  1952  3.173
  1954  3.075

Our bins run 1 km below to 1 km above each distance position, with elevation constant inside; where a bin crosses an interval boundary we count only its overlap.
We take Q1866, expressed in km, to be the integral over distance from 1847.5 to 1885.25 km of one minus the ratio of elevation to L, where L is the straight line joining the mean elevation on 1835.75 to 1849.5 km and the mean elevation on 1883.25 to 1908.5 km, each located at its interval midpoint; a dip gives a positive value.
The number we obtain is 1.41 km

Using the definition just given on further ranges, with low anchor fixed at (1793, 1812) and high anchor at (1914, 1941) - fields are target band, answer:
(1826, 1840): 0.5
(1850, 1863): 0.4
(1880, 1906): -0.1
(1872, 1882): 0.4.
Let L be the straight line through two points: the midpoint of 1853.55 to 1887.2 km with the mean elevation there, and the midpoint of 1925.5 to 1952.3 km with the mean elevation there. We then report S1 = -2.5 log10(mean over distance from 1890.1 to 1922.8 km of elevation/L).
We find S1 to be 0.011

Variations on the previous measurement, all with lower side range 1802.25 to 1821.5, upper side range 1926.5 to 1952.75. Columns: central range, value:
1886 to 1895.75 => 0.03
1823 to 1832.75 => 0.03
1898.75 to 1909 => 0.02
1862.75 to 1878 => 0.07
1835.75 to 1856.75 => 0.01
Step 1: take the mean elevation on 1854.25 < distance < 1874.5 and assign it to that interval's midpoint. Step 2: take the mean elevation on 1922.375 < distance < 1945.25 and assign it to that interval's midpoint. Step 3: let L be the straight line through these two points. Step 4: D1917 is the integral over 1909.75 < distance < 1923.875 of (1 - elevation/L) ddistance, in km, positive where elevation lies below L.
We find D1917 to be 0.5 km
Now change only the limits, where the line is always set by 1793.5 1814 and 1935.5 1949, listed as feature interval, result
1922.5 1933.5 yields 0.6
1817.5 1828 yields 0.2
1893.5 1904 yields 0.1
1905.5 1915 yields 0.6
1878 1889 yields 0.6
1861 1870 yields 0.6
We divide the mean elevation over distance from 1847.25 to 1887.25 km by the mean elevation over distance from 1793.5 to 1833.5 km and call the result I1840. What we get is 0.90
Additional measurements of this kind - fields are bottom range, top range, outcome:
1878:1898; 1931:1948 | 0.96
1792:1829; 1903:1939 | 0.83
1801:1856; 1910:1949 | 0.86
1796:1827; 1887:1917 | 0.87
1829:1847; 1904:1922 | 0.87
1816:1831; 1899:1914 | 0.89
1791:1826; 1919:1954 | 0.84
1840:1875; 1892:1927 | 0.94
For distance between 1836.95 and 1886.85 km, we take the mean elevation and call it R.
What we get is 2.99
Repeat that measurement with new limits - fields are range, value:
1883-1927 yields 2.83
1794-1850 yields 3.25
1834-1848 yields 3.16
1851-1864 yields 2.98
